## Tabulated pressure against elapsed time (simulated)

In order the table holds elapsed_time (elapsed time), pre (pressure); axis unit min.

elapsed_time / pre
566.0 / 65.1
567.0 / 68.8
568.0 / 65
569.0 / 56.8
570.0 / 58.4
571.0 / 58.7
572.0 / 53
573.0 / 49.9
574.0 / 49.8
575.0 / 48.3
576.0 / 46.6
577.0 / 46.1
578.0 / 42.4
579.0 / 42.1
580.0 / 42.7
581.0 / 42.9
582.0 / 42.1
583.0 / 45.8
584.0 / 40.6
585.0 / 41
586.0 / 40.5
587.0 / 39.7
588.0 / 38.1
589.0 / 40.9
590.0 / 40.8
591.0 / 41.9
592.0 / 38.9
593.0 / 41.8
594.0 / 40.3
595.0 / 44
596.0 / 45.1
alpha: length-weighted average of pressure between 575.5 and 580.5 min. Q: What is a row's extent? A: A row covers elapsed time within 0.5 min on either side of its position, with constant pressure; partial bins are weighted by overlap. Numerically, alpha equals 44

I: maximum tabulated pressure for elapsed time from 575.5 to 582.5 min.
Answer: 46.6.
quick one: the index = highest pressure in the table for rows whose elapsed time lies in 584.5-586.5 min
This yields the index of 41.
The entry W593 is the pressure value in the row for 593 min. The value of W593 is 41.8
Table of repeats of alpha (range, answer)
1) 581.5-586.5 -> 42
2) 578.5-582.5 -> 42.4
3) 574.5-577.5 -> 47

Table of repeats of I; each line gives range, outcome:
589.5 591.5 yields 41.9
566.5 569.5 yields 68.8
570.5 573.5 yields 58.7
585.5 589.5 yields 40.9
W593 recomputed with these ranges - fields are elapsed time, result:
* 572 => 53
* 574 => 49.8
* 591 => 41.9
